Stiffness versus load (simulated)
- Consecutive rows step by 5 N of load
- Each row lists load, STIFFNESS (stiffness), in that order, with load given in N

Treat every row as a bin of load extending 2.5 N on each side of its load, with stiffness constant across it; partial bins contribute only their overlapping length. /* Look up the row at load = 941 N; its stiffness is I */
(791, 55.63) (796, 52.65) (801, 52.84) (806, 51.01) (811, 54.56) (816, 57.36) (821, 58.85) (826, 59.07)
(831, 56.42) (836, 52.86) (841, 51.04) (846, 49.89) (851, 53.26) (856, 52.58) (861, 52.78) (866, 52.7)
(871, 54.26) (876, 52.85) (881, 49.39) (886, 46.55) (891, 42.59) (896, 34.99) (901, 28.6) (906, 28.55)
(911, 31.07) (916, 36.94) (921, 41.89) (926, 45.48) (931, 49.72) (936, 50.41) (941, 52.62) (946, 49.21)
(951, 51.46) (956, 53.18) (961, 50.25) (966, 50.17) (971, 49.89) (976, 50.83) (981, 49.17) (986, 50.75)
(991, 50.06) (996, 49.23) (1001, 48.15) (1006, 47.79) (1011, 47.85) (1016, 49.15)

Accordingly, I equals 52.62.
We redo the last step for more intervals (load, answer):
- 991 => 50.06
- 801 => 52.84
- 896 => 34.99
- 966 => 50.17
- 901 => 28.6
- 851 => 53.26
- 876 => 52.85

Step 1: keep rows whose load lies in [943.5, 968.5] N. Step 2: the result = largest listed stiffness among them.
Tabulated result 53.18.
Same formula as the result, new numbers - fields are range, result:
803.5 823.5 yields 58.85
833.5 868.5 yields 53.26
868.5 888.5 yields 54.26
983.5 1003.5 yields 50.75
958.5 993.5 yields 50.83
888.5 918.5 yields 42.59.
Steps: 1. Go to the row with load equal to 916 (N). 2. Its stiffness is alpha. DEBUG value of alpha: 36.94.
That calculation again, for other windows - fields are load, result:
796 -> 52.65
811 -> 54.56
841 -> 51.04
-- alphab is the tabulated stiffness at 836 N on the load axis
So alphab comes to 52.86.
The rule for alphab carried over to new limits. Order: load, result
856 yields 52.58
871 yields 54.26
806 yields 51.01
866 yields 52.7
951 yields 51.46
